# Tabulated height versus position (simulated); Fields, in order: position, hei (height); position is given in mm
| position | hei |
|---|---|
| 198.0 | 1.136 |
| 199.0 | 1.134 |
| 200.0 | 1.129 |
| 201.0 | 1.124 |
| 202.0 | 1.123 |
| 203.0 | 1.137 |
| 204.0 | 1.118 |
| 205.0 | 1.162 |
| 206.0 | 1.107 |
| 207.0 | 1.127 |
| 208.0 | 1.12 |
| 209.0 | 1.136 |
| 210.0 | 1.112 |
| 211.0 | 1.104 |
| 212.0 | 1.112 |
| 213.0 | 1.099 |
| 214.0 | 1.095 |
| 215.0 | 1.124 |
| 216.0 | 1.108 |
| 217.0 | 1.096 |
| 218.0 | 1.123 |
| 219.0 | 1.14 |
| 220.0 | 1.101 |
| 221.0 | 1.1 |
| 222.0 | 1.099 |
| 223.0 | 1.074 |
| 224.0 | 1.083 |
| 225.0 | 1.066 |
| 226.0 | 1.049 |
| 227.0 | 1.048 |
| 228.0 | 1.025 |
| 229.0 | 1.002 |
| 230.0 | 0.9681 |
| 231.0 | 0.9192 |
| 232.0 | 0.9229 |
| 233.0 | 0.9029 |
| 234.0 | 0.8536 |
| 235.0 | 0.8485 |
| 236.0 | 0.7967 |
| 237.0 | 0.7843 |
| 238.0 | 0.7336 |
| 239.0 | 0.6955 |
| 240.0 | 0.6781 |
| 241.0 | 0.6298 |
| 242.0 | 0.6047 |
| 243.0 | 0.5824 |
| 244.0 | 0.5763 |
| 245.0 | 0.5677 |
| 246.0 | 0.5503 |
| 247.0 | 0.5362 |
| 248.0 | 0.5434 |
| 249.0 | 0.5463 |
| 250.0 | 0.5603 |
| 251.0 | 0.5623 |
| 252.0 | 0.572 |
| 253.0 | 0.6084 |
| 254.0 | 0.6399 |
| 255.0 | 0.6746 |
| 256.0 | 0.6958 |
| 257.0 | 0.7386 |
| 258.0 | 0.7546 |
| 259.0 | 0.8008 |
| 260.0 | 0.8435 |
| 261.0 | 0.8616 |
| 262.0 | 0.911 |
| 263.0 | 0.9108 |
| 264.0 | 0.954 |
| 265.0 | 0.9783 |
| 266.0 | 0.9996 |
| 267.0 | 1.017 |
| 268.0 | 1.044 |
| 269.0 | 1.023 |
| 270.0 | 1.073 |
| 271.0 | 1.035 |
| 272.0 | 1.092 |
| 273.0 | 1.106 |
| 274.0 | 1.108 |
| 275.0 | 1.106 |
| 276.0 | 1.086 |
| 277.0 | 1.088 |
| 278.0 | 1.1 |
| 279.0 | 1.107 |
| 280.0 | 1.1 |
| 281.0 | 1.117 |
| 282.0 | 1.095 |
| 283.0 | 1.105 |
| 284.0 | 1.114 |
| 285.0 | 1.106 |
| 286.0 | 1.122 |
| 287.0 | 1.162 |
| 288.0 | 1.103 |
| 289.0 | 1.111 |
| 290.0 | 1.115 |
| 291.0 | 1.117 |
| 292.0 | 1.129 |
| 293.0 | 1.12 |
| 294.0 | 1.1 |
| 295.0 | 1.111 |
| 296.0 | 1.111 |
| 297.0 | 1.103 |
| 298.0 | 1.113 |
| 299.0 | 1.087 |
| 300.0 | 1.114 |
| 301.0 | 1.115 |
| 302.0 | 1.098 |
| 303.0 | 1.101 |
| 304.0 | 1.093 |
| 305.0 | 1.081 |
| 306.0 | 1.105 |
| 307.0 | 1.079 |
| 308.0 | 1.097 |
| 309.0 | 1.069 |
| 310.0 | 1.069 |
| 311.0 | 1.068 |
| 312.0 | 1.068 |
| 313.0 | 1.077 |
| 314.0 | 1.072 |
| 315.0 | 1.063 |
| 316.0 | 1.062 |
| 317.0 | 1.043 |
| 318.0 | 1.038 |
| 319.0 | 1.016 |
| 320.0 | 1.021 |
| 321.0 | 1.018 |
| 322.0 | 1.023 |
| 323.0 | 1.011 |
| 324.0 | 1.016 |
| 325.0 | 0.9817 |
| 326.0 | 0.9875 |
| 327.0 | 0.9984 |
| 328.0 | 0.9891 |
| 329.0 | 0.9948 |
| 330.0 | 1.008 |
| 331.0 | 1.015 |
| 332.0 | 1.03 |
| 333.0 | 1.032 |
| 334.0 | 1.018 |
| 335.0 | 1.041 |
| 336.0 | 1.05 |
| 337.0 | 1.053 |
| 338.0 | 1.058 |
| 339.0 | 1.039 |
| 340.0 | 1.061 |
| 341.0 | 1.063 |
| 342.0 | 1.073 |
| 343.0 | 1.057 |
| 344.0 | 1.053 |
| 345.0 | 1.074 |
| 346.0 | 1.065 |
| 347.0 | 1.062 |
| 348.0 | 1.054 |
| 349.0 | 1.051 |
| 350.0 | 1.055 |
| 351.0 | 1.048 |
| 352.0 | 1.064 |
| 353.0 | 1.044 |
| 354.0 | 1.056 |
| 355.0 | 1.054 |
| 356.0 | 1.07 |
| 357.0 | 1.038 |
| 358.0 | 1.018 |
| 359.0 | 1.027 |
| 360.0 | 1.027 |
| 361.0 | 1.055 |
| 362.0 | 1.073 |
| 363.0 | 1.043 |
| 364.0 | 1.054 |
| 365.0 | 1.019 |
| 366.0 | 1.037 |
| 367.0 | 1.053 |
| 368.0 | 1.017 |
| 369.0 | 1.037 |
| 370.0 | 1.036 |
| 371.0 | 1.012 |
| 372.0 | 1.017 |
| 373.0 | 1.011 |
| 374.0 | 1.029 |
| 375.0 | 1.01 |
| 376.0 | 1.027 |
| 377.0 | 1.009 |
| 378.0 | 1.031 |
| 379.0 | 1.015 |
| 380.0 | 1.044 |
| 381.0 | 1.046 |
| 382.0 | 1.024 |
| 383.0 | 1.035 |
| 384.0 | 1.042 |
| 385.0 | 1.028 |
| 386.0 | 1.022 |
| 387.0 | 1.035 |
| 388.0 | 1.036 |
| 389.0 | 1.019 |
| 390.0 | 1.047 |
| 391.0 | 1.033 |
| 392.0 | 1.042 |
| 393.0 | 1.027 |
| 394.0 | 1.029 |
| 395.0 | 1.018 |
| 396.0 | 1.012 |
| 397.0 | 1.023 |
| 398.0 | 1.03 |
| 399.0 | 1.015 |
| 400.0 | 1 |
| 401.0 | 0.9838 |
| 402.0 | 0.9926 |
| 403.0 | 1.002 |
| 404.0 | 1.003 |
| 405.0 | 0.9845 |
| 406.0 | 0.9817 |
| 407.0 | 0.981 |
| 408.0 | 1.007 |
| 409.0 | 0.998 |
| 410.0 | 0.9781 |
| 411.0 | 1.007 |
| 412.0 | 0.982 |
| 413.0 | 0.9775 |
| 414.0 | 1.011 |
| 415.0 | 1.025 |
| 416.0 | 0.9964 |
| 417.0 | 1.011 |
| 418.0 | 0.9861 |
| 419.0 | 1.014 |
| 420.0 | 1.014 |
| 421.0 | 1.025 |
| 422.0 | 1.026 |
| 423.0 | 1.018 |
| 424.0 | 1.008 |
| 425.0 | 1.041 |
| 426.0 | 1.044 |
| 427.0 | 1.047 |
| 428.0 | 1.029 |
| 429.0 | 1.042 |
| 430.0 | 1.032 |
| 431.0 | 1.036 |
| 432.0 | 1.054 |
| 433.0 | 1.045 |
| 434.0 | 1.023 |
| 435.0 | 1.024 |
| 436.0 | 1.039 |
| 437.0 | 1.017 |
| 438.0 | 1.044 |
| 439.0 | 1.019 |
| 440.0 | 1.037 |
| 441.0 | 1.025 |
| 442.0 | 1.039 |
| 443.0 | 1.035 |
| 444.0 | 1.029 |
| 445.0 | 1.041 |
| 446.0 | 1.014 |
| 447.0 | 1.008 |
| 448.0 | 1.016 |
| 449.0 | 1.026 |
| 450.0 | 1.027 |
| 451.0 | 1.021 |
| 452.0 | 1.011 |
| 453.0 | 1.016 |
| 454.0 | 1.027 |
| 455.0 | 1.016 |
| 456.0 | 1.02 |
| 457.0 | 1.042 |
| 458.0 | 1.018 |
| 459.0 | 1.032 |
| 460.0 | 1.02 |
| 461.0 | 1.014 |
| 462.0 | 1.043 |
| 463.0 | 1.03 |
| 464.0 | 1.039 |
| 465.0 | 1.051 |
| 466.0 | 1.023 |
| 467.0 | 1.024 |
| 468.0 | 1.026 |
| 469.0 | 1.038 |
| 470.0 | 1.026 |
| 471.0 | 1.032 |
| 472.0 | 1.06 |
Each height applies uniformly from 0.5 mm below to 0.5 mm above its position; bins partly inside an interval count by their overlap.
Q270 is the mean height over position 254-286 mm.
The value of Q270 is 0.988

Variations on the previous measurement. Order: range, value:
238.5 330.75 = 0.961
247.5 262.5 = 0.688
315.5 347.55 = 1.03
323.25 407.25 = 1.03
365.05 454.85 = 1.02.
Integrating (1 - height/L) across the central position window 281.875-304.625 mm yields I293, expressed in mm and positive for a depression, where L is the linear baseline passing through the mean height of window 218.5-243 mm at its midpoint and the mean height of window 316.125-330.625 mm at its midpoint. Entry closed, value -3.03 mm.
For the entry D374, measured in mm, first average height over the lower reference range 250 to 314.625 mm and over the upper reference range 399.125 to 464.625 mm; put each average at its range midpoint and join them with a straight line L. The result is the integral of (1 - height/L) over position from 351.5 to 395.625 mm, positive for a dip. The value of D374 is -0.8 mm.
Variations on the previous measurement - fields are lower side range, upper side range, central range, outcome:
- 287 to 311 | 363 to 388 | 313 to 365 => 1.2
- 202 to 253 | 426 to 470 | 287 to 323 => -4.9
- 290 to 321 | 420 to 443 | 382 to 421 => 1.2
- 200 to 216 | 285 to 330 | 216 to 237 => 2.0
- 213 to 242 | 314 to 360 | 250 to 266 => 3.5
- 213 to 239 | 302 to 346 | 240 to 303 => 5.7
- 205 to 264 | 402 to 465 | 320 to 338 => -1.4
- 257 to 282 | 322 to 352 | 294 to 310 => -1.2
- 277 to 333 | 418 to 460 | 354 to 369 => 0.2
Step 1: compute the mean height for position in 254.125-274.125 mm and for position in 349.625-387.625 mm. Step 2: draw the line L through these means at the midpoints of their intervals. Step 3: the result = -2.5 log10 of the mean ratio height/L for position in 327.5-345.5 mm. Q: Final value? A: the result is -0.04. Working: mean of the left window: 0.922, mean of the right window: 1.04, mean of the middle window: 1.04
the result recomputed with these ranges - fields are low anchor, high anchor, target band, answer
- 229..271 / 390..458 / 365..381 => -0.09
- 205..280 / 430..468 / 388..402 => -0.02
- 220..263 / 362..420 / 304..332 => -0.15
